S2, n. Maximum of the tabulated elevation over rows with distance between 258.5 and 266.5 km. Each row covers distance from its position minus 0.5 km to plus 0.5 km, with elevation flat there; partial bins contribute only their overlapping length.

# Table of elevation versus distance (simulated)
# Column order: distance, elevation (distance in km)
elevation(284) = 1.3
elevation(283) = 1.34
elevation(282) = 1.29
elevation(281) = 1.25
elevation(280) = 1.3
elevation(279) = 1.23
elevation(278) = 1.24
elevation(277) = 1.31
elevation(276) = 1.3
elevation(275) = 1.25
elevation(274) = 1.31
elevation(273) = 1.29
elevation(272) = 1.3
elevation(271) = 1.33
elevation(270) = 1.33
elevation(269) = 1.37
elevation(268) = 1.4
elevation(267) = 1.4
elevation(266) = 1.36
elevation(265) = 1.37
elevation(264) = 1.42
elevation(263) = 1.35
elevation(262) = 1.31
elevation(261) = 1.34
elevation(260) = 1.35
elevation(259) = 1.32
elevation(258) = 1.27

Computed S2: 1.42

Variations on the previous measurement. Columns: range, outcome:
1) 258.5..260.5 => 1.35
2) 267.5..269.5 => 1.4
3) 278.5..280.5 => 1.3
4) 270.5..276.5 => 1.33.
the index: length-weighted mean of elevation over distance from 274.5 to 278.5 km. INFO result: 1.28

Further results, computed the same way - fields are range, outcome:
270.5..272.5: 1.31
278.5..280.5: 1.27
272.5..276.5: 1.29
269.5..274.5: 1.31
